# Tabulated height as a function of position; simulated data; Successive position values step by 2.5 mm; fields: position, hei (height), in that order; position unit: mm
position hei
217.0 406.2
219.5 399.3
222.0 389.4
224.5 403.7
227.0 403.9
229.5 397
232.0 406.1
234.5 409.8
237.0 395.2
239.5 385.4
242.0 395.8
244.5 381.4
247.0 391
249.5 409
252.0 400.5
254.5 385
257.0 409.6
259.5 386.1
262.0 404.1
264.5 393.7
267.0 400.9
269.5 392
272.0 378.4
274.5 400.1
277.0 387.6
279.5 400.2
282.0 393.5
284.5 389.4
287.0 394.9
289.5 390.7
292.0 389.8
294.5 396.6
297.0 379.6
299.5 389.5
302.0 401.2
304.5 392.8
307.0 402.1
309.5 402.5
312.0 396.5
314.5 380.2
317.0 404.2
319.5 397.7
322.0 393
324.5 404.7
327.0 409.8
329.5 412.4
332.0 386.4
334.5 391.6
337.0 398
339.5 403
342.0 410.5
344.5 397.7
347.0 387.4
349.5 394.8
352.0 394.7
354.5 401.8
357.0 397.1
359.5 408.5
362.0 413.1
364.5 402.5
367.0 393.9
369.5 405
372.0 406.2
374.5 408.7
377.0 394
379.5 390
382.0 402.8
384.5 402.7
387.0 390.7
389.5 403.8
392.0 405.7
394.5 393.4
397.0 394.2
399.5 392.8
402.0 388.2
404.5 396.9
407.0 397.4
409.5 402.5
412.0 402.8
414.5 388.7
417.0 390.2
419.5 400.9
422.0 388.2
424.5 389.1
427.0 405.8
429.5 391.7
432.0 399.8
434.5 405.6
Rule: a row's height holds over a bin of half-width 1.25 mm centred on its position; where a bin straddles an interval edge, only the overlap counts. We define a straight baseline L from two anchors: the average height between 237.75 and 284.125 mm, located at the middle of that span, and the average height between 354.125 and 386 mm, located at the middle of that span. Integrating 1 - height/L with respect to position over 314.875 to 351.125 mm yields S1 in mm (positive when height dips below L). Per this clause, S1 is 0.0 mm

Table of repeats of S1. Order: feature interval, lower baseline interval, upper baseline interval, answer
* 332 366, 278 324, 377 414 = -0.32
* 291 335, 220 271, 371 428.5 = 0.08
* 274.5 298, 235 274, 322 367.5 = 0.26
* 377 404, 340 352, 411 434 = 0.00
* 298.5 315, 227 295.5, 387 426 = -0.02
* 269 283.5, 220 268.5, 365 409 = 0.20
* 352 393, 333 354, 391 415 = -0.47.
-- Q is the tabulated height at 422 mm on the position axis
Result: 388.2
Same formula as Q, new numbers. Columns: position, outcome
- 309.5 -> 402.5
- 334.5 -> 391.6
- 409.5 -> 402.5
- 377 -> 394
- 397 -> 394.2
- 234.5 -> 409.8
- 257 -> 409.6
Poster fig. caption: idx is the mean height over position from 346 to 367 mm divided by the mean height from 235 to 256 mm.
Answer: 1.02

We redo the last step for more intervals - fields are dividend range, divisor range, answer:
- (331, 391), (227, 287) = 1.01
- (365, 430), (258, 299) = 1.01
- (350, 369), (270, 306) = 1.02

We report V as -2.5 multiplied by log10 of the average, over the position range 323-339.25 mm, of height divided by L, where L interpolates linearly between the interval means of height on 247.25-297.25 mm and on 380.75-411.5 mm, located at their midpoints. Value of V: -0.013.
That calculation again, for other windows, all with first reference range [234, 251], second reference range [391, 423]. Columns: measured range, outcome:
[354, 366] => -0.03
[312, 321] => 0.00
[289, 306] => 0.01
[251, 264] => -0.01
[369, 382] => -0.01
